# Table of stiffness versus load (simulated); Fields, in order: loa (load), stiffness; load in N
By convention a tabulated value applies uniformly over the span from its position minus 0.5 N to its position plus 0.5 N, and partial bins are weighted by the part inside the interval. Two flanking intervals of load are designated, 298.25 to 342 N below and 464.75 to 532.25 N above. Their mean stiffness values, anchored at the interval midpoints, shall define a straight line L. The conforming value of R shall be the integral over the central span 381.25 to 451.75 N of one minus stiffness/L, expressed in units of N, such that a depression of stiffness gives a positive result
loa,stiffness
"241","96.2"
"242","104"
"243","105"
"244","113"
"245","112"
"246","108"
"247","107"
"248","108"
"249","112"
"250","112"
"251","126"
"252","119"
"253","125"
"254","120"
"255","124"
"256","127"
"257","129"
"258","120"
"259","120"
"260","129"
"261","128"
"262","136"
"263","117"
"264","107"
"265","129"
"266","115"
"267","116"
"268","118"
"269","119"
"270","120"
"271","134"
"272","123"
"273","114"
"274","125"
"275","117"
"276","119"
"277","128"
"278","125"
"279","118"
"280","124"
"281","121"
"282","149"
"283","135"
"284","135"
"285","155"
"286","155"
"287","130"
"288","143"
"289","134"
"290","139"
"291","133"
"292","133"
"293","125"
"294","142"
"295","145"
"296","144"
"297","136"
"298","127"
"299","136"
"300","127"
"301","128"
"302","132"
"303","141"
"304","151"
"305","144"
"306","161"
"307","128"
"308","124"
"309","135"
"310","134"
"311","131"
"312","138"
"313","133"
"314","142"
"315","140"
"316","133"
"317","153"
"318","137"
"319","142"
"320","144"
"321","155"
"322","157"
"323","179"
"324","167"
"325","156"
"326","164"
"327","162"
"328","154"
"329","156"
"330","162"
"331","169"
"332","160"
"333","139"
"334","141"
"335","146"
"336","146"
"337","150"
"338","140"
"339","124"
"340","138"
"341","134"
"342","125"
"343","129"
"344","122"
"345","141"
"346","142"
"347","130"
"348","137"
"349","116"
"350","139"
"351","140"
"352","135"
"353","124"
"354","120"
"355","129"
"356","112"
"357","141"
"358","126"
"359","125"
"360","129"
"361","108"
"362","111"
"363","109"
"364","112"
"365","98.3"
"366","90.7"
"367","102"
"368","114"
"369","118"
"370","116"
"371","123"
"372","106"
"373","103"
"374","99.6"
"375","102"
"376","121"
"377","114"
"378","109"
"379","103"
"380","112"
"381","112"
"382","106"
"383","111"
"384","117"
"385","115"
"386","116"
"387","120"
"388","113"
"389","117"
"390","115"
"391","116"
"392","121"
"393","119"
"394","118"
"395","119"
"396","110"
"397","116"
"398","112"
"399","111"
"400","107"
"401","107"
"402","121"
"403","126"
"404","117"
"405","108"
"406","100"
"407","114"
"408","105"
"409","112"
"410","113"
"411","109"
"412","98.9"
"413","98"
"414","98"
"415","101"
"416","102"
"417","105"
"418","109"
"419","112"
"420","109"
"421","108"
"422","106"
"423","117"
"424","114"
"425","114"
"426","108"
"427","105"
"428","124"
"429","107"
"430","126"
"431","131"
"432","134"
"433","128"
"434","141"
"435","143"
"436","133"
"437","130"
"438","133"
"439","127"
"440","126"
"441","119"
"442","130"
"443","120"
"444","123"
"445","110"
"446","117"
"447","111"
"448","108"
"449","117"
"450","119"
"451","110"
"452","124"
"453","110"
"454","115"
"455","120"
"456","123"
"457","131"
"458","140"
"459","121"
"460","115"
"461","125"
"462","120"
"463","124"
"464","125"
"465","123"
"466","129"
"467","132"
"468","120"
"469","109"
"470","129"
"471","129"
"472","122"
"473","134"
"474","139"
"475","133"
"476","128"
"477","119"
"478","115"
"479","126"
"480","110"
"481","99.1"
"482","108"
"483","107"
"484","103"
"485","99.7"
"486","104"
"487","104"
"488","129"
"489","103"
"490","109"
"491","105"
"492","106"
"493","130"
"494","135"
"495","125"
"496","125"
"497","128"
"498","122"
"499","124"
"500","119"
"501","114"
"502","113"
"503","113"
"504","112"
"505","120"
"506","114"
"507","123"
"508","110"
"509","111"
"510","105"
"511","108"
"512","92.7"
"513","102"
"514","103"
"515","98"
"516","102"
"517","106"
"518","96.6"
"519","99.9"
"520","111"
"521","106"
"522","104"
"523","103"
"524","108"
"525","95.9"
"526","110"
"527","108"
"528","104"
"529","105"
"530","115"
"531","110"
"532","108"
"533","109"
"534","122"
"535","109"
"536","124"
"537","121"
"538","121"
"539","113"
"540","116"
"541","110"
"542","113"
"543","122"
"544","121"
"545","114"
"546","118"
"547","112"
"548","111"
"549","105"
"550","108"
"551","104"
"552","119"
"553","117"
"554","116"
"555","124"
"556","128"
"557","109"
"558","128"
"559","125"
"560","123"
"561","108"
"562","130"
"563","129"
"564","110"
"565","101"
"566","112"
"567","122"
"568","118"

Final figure 6.7 N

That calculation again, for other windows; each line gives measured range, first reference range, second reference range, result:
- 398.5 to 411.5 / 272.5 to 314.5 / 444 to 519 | 1.3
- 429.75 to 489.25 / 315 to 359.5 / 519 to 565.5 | 1.7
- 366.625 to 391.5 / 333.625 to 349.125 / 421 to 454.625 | 3.4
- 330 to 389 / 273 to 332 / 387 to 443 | 2.3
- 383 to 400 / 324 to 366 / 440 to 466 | 1.7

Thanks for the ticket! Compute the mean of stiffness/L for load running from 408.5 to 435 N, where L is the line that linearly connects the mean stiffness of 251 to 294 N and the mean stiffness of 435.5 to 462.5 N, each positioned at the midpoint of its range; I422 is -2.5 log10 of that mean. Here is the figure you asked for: 0.08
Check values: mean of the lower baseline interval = 127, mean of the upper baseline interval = 121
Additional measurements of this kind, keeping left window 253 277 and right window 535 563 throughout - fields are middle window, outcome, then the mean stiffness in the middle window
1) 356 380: 0.08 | 112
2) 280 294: -0.13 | 137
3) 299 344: -0.19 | 144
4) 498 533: 0.09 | 108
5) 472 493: 0.03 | 115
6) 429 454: -0.04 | 123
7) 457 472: -0.05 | 124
